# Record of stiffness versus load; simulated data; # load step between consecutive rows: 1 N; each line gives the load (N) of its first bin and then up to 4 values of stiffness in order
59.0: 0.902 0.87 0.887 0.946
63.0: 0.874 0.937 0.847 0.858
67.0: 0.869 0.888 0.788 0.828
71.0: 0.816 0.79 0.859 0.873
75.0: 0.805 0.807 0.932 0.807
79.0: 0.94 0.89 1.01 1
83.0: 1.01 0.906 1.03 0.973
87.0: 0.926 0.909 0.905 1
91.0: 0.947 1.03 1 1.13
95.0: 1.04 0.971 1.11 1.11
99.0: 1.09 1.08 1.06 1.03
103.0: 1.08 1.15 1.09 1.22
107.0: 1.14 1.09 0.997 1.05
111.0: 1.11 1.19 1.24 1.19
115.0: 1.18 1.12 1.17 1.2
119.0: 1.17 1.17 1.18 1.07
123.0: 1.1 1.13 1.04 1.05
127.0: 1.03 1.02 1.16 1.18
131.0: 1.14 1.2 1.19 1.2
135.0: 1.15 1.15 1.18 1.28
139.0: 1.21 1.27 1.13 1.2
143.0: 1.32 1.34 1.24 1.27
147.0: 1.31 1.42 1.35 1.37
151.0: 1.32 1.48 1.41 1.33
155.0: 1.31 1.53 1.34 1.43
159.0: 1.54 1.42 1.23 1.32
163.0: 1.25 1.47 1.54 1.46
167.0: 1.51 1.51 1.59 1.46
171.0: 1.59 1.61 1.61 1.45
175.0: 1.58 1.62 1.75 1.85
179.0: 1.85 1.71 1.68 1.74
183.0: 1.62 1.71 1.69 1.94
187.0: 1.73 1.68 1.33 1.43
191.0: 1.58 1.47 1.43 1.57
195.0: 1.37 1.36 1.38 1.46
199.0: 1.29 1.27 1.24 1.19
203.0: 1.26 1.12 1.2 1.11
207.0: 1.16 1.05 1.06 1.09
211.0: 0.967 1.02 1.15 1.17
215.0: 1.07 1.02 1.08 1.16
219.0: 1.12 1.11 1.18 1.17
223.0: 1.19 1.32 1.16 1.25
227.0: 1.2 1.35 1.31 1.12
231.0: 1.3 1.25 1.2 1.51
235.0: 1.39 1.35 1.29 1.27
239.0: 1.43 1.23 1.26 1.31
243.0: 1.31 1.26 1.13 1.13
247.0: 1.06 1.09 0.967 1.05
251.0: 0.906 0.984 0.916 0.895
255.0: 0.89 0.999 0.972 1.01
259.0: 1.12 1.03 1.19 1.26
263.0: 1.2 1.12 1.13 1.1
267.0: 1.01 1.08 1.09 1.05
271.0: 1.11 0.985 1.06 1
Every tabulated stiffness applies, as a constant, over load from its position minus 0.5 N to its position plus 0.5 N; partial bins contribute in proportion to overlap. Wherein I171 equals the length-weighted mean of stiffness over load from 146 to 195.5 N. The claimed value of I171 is 1.52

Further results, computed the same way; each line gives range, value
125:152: 1.22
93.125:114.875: 1.1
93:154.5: 1.17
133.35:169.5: 1.34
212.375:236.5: 1.21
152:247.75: 1.36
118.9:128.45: 1.09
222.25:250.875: 1.23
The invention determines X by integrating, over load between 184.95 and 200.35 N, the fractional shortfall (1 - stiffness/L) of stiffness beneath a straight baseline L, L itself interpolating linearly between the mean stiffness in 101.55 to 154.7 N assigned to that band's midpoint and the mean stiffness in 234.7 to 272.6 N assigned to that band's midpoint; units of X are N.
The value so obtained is -4.6 N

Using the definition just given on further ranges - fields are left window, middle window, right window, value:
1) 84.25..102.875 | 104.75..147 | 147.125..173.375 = 1.9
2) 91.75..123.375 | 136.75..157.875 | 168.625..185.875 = 1.6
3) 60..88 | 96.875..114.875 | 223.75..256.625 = -3.1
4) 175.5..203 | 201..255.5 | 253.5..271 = 5.2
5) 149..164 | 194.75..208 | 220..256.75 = 0.2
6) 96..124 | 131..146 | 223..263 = -1.1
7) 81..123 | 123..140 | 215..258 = -0.8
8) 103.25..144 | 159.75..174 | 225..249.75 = -3.4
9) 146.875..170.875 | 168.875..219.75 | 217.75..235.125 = -2.9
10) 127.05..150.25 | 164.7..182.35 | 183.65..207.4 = -3.6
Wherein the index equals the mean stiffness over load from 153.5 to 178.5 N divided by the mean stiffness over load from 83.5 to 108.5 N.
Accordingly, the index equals 1.4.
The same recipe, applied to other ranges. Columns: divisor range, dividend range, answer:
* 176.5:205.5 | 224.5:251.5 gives 0.81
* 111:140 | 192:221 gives 1.04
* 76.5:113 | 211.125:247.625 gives 1.18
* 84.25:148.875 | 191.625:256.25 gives 1.06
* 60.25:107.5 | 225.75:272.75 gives 1.20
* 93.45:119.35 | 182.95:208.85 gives 1.26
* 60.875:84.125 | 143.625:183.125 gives 1.68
